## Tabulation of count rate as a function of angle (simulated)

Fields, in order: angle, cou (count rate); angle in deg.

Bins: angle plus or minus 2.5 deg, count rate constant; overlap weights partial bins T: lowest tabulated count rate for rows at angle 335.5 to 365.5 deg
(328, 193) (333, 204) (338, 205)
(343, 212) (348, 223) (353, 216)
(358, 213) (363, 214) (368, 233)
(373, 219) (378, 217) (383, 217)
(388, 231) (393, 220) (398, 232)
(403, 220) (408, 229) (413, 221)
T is 205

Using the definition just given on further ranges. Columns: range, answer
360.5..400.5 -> 214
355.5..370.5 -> 213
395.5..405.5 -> 220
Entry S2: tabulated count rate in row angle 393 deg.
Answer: 220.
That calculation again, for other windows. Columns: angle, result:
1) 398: 232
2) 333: 204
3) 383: 217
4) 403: 220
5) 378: 217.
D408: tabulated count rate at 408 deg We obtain 229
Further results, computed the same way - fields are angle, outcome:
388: 231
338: 205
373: 219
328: 193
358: 213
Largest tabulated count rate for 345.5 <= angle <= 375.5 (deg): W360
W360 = 233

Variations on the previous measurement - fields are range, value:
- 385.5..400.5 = 232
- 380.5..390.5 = 231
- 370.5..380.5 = 219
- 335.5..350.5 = 223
